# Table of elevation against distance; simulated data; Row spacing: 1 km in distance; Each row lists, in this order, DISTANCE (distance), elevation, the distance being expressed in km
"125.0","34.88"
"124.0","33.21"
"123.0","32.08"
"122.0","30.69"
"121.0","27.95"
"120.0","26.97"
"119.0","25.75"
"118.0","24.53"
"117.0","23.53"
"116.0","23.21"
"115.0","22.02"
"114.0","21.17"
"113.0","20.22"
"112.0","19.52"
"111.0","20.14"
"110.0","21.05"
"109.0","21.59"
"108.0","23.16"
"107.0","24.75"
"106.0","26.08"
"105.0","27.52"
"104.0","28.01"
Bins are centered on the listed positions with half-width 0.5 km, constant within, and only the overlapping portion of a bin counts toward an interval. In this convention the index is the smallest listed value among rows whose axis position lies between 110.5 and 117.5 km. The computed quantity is 19.52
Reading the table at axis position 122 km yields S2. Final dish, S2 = 30.69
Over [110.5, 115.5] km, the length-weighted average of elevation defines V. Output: 20.6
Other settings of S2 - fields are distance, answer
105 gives 27.52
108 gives 23.16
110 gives 21.05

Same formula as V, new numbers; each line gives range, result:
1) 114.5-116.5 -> 22.6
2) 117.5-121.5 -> 26.3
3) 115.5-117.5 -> 23.4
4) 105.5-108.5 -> 24.7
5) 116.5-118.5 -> 24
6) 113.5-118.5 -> 22.9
